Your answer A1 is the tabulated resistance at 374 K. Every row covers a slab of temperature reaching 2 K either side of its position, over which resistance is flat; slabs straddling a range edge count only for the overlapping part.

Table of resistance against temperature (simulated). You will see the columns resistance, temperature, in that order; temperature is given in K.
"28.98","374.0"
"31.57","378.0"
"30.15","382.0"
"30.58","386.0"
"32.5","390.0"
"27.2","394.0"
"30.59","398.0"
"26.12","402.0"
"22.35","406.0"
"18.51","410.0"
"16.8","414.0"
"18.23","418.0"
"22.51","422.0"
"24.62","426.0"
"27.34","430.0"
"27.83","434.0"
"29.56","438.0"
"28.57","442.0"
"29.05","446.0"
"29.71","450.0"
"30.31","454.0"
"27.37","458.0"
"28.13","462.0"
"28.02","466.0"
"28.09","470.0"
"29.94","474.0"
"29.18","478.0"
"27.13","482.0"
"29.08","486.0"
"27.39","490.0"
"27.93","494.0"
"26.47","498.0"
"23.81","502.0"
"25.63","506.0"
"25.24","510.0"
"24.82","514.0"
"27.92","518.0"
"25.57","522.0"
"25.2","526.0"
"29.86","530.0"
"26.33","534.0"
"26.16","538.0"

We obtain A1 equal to 28.98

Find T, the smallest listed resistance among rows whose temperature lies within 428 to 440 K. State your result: 27.34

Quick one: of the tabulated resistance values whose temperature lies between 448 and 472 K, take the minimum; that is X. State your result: 27.37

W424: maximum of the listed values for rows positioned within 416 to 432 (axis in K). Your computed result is 27.34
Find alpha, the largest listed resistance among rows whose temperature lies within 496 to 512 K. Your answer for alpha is 26.47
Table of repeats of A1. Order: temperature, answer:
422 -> 22.51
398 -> 30.59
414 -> 16.8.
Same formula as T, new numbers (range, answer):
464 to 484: 27.13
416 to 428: 18.23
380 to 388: 30.15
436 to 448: 28.57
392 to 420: 16.8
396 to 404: 26.12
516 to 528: 25.2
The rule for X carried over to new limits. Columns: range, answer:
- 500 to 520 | 23.81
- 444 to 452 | 29.05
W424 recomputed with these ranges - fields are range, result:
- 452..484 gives 30.31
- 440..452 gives 29.71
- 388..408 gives 32.5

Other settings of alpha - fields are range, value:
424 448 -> 29.56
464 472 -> 28.09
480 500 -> 29.08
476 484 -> 29.18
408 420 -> 18.51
